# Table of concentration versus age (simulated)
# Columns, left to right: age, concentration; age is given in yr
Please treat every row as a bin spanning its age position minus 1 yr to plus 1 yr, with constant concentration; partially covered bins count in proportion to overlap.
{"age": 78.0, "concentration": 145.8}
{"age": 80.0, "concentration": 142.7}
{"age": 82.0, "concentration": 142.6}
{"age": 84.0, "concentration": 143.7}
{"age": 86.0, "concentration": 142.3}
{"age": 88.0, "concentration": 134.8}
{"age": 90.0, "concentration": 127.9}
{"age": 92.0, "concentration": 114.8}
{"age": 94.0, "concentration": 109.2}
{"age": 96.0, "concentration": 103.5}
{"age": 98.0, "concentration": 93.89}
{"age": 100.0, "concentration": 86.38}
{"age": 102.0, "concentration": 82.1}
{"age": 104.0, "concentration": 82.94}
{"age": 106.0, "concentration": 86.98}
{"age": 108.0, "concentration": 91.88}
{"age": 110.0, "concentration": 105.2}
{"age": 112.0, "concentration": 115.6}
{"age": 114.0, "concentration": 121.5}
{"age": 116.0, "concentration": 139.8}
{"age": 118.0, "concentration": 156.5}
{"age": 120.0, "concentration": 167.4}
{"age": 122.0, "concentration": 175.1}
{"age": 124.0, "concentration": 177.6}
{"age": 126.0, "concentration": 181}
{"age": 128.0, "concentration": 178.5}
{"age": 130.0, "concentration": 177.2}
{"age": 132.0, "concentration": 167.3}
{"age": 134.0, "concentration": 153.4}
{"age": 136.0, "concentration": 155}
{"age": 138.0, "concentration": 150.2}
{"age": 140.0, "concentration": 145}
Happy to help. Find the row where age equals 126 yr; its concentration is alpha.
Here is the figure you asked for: 181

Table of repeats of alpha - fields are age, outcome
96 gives 103.5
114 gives 121.5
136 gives 155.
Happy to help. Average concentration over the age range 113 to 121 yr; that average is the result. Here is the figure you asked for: 146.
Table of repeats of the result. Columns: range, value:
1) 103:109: 87.3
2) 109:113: 110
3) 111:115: 119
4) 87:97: 118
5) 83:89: 140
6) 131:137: 159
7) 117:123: 166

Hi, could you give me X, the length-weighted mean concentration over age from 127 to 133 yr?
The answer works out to 174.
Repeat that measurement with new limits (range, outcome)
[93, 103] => 95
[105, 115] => 104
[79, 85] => 143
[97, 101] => 90.1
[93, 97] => 106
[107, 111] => 98.5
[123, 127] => 179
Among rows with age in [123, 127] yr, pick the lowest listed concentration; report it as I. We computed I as 177.6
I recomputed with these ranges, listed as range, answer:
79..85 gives 142.6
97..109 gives 82.1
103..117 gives 82.94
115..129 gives 139.8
